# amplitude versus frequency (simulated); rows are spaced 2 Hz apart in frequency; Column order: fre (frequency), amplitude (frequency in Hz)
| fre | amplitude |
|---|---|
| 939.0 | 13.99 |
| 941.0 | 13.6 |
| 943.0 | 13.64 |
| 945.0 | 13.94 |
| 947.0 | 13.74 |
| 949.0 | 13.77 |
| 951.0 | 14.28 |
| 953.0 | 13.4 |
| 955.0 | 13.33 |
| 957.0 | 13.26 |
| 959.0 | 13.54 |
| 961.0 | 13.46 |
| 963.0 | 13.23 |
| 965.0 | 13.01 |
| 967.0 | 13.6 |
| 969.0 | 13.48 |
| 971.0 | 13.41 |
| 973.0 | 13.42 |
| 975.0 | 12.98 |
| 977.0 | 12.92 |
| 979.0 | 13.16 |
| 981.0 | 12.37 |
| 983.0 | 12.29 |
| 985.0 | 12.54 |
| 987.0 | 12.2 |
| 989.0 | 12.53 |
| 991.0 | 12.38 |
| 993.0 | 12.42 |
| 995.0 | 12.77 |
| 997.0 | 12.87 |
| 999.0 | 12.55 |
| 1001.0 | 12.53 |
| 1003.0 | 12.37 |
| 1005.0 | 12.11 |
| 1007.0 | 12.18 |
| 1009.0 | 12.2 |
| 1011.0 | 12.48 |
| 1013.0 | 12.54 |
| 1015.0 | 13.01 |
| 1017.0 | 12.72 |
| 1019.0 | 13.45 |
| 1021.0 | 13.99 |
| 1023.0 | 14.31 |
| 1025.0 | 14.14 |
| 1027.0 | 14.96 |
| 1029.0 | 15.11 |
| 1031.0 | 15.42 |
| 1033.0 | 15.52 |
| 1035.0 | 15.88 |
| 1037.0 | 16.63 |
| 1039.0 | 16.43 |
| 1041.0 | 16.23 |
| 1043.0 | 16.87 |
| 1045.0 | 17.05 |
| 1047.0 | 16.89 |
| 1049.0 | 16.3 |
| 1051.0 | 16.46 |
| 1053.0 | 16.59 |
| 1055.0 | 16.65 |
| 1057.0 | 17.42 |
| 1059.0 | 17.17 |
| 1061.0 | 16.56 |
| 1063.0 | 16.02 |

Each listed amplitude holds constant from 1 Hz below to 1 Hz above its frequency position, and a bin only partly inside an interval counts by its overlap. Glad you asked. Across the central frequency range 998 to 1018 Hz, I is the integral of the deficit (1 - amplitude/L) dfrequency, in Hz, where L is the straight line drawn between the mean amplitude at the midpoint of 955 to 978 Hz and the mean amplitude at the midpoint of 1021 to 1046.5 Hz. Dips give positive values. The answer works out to 3.1 Hz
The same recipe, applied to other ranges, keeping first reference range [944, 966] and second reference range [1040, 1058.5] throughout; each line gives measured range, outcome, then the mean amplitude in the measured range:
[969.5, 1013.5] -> 6.4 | 12.6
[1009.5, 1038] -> 2.9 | 14.3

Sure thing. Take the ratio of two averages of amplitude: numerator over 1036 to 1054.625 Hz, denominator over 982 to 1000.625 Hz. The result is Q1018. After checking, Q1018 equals 1.33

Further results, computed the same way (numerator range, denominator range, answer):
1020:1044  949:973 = 1.15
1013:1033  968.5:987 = 1.09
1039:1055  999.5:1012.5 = 1.35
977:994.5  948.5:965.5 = 0.93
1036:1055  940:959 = 1.22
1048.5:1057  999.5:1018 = 1.33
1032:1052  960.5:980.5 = 1.24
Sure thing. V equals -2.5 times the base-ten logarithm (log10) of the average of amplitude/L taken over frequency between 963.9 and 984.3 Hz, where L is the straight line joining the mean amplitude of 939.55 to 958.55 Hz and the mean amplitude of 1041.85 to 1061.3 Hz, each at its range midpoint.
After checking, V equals 0.108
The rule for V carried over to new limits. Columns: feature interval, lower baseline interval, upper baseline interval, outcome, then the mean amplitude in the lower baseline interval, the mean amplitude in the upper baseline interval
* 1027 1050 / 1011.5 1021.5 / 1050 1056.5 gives -0.07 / 13.1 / 16.6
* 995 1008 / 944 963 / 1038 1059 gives 0.21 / 13.6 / 16.7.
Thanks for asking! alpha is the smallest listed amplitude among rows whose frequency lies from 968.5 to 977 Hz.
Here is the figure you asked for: 12.92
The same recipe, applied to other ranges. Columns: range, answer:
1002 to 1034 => 12.11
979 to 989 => 12.2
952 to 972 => 13.01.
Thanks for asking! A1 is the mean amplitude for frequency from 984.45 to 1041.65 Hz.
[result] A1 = 13.6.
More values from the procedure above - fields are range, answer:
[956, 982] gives 13.2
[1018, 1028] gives 14.2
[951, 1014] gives 12.8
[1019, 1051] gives 15.7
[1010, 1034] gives 14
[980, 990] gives 12.4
